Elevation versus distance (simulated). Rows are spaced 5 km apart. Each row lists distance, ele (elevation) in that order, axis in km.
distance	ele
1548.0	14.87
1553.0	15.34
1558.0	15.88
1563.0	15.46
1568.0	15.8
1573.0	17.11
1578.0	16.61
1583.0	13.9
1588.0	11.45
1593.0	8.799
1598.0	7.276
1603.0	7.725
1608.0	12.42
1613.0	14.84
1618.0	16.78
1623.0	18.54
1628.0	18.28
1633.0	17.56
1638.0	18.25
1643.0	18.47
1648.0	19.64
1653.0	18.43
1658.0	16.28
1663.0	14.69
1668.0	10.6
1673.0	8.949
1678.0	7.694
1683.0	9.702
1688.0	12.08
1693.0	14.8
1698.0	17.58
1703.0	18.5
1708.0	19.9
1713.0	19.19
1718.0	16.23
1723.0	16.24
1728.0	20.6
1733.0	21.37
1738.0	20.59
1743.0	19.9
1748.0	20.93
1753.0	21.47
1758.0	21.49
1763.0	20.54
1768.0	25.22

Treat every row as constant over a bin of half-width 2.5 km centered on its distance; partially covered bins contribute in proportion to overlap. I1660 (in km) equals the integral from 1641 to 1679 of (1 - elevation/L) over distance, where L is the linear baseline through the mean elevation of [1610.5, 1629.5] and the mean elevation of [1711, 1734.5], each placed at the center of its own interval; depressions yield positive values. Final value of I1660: 6.59 km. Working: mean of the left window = 17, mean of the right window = 18.6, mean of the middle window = 14.6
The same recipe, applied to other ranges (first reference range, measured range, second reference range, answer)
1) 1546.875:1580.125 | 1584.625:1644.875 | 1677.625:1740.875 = 7.8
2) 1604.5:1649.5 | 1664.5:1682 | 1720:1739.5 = 8.4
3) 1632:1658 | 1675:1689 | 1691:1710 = 6.5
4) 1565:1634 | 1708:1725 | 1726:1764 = 1.6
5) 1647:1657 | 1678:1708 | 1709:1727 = 6.0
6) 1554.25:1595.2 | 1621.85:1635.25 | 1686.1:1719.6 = -2.2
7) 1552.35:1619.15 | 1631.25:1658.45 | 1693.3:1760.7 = -4.0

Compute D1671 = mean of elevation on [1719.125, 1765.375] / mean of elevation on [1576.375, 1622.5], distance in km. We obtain 1.63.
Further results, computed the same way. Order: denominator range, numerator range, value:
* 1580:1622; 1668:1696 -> 0.90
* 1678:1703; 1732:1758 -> 1.55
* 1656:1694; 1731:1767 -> 1.80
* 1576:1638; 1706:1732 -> 1.34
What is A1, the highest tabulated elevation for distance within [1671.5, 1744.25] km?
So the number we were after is 21.37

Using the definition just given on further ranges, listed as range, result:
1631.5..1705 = 19.64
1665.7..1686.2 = 10.6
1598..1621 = 16.78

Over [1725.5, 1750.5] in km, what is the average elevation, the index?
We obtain 20.7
